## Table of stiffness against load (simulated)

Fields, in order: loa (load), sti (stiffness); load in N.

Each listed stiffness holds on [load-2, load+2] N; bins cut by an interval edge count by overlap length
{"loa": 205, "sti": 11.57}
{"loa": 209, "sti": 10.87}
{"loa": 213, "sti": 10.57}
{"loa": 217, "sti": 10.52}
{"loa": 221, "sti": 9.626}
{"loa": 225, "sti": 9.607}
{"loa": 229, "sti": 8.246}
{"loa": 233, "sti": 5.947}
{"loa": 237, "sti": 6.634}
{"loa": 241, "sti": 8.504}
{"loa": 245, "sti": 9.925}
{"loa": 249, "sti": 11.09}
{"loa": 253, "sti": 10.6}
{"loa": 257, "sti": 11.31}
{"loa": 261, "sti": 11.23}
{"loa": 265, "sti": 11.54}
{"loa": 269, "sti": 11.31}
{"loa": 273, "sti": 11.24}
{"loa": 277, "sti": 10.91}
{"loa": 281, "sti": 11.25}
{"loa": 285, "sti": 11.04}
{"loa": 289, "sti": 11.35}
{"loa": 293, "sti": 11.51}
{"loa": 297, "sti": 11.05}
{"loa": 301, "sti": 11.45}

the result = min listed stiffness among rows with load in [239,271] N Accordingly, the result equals 8.504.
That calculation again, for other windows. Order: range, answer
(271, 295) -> 10.91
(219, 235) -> 5.947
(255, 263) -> 11.23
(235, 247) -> 6.634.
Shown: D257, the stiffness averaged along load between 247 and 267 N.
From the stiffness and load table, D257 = 11.2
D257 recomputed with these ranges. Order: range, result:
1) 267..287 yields 11.2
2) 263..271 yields 11.4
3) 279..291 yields 11.2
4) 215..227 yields 9.92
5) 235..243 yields 7.57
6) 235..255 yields 9.35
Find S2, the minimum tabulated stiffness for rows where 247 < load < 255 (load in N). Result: 10.6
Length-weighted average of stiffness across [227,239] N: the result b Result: 6.94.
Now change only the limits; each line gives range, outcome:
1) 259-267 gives 11.4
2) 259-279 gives 11.2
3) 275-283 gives 11.1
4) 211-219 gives 10.5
